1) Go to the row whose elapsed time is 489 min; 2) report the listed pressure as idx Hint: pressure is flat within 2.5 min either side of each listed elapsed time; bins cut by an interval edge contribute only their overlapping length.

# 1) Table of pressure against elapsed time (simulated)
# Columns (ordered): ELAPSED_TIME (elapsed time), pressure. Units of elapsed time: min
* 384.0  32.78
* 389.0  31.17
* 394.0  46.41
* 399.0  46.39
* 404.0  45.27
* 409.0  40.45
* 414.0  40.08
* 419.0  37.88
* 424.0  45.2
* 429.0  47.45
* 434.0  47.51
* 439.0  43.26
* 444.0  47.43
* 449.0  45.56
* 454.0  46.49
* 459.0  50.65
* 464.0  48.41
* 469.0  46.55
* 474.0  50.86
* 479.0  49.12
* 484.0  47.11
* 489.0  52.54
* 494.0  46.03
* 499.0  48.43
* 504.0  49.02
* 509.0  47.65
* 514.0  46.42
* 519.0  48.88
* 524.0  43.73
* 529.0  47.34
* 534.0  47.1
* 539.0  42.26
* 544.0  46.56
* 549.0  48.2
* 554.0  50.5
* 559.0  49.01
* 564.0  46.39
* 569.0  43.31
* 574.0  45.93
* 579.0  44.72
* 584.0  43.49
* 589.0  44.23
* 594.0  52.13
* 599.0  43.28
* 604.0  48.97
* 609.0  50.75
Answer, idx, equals 52.54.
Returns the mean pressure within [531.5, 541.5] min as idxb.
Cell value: 44.7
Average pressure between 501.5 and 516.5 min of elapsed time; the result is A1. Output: 47.7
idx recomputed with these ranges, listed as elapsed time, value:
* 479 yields 49.12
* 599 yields 43.28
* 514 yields 46.42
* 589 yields 44.23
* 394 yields 46.41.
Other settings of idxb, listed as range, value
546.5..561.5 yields 49.2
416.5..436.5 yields 44.5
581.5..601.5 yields 45.8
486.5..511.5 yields 48.7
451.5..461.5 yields 48.6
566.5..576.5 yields 44.6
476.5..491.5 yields 49.6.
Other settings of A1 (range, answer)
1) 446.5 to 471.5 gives 47.5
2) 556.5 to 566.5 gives 47.7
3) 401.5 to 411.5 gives 42.9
